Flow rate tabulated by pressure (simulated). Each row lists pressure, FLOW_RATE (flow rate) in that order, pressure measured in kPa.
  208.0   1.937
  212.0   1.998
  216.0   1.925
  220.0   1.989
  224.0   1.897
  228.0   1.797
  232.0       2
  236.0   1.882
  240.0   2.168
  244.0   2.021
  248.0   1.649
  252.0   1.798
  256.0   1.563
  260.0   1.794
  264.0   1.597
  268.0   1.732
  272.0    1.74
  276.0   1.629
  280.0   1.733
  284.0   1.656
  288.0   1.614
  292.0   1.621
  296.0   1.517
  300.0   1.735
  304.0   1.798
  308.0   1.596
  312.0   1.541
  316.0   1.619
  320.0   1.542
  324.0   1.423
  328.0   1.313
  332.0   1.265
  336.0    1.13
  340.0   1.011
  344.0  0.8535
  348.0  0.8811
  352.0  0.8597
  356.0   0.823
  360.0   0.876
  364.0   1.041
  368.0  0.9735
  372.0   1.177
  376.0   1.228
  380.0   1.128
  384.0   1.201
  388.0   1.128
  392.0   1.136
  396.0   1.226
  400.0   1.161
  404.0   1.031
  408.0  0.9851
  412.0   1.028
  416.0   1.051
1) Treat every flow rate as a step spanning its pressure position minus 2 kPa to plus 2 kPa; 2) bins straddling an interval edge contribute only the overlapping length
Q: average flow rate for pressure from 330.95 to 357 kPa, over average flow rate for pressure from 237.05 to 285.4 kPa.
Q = 0.55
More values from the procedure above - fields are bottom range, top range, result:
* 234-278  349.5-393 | 0.59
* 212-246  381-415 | 0.57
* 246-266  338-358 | 0.53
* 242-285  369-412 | 0.66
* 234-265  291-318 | 0.90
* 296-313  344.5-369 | 0.54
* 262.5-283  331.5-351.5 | 0.59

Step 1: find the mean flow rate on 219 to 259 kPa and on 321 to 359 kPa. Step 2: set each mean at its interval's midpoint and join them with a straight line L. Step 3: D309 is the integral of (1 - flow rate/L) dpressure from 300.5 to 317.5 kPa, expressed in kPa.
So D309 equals -4.3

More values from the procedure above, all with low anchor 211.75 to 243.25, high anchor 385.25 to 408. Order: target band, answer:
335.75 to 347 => 3.5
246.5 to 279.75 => 1.7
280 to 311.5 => -0.5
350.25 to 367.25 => 5.2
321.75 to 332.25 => 0.8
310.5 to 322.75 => -0.3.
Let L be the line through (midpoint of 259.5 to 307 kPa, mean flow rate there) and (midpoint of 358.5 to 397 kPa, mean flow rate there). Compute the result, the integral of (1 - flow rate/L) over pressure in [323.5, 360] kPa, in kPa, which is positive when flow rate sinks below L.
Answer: 8.14 kPa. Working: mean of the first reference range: 1.68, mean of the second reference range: 1.11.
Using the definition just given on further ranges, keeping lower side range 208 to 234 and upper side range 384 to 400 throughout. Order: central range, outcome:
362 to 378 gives 2.0 kPa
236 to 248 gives -0.9 kPa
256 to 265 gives 0.4 kPa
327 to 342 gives 2.7 kPa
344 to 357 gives 4.8 kPa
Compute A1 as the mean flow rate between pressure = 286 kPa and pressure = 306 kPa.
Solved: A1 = 1.66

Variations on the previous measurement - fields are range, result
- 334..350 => 0.969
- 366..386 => 1.14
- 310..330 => 1.49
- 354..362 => 0.849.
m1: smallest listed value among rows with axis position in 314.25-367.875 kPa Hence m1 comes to 0.823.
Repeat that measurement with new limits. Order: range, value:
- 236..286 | 1.563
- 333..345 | 0.8535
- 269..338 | 1.13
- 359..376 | 0.876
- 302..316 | 1.541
